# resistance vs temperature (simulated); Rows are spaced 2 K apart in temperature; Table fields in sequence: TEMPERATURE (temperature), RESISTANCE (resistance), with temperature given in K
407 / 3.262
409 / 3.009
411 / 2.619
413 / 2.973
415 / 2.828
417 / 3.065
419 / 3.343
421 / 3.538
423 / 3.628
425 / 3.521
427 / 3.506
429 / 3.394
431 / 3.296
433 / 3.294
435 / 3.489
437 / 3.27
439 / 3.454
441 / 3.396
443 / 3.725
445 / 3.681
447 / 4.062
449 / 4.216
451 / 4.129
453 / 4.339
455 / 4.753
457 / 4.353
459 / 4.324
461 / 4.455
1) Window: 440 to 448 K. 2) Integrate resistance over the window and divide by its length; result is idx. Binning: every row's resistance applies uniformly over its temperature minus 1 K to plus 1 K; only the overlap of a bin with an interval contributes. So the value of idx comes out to 3.72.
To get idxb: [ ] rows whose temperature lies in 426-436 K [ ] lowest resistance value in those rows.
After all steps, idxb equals 3.294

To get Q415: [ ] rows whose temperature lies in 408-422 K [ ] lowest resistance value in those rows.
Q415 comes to 2.619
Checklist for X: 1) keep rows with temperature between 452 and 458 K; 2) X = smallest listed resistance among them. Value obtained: 4.339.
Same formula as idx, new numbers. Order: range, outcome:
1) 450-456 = 4.41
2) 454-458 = 4.55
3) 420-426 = 3.56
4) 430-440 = 3.36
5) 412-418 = 2.96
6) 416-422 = 3.32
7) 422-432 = 3.47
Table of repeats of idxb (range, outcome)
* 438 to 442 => 3.396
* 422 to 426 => 3.521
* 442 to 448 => 3.681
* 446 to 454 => 4.062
